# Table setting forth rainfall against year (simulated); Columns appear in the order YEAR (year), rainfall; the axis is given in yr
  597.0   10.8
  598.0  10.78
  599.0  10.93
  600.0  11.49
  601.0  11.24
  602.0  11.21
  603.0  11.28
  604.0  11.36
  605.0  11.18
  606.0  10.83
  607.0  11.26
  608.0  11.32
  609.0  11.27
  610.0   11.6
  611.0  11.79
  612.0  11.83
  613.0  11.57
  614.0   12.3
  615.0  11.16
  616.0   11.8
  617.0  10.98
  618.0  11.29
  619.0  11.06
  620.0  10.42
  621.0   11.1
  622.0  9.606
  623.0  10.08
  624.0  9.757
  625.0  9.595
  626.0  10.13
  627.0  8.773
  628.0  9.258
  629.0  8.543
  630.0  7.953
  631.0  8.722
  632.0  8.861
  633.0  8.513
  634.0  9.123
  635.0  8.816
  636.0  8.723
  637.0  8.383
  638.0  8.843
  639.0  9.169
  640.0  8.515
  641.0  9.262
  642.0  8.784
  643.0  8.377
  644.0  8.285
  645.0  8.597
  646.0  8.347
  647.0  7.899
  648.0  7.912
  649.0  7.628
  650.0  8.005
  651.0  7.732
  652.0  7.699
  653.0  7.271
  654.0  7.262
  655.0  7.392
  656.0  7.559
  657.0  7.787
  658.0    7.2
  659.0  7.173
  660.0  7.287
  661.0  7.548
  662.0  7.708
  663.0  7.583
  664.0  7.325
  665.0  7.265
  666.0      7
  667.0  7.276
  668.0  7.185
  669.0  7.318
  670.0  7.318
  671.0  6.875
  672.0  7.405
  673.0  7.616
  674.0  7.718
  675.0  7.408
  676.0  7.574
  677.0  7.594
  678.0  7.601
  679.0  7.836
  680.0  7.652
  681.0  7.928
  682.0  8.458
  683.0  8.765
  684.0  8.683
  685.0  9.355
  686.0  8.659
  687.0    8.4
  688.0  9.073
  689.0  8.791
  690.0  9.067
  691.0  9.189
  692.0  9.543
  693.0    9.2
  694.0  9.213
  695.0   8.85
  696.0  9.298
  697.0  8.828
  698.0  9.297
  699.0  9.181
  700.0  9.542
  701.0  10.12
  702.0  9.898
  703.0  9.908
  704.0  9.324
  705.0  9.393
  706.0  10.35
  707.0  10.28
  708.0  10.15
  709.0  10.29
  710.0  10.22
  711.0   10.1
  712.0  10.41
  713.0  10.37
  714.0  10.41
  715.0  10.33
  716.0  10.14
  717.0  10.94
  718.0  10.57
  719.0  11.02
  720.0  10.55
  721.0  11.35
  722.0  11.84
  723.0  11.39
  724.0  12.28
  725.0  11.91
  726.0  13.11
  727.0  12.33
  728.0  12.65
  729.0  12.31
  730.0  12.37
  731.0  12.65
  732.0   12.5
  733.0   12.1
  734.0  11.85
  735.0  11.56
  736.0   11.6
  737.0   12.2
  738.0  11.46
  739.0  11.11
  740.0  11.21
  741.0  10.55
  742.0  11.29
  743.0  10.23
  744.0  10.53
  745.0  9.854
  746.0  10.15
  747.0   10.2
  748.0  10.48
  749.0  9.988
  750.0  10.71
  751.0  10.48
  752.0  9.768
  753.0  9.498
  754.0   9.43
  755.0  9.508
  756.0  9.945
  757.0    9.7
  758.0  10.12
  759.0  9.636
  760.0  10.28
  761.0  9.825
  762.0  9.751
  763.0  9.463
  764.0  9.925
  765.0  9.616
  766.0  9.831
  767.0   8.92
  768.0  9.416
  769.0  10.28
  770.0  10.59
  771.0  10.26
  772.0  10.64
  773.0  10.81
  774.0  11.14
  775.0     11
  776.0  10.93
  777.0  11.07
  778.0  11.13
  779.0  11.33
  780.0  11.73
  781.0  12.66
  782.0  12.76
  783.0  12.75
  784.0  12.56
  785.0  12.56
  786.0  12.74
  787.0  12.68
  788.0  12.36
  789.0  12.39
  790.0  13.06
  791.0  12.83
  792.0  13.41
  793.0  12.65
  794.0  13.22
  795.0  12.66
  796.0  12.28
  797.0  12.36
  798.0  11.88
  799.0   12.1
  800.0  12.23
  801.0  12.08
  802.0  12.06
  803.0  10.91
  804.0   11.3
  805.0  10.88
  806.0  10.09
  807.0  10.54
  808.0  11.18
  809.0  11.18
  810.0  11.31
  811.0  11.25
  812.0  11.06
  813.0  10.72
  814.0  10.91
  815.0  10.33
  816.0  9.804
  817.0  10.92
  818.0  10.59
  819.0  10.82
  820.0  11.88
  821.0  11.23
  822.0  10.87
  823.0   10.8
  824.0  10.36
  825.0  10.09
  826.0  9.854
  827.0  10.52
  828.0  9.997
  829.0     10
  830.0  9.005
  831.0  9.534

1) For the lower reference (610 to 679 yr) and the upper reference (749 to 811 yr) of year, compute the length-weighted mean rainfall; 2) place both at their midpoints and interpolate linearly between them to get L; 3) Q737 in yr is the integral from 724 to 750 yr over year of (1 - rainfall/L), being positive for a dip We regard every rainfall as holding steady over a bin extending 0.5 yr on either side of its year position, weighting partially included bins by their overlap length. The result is -2.8 yr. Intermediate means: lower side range 8.65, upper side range 11.1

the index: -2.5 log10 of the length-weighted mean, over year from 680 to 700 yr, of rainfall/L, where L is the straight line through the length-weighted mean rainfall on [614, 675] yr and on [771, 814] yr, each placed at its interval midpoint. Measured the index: 0.07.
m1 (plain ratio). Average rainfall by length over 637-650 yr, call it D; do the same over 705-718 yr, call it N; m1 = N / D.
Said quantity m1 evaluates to 1.22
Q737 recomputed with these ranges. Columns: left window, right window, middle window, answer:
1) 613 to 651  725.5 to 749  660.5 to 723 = 9.37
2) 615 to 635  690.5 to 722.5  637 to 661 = 4.50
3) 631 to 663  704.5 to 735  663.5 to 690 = 4.30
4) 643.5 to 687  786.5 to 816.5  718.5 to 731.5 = -3.43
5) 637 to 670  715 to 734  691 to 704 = 1.09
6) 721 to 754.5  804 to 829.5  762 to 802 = -2.34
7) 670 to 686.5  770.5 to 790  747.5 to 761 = 1.06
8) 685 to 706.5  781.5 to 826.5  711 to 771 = -3.02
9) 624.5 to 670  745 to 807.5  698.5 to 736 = -4.75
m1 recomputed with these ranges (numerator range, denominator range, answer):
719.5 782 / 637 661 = 1.36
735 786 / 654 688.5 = 1.38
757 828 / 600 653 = 1.15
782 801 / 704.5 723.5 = 1.20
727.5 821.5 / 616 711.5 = 1.29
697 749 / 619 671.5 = 1.31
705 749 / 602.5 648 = 1.12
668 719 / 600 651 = 0.92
